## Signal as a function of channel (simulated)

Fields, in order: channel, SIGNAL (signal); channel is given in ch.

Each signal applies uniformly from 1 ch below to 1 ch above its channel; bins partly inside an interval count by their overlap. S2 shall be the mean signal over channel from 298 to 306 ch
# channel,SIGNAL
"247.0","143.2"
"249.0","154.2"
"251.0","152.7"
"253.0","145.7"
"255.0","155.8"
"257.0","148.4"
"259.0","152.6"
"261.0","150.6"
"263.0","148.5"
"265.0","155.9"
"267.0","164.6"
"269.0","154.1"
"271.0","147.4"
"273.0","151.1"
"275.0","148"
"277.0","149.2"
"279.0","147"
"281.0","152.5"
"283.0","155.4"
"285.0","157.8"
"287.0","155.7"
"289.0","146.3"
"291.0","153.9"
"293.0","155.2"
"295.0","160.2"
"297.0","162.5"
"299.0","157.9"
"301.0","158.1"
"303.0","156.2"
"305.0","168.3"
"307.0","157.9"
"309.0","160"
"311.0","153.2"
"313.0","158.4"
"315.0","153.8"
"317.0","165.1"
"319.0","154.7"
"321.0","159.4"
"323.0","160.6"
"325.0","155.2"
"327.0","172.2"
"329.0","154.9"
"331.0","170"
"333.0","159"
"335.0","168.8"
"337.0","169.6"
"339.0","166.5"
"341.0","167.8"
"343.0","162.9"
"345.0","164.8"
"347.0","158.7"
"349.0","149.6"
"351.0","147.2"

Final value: 160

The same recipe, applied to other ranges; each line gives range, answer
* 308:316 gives 156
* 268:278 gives 150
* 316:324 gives 160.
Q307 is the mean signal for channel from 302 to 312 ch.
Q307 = 159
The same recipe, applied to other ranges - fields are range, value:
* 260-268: 155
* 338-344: 166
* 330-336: 166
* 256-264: 150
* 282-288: 156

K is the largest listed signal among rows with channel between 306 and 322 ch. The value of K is 165.1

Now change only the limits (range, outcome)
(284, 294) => 157.8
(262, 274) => 164.6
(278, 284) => 155.4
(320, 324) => 160.6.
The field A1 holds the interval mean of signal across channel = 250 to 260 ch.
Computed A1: 151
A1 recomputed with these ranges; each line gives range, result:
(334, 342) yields 168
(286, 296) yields 154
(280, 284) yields 154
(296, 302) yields 160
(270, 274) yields 149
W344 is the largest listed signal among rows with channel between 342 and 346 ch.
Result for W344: 164.8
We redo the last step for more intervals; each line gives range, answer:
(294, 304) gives 162.5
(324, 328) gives 172.2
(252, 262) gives 155.8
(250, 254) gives 152.7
